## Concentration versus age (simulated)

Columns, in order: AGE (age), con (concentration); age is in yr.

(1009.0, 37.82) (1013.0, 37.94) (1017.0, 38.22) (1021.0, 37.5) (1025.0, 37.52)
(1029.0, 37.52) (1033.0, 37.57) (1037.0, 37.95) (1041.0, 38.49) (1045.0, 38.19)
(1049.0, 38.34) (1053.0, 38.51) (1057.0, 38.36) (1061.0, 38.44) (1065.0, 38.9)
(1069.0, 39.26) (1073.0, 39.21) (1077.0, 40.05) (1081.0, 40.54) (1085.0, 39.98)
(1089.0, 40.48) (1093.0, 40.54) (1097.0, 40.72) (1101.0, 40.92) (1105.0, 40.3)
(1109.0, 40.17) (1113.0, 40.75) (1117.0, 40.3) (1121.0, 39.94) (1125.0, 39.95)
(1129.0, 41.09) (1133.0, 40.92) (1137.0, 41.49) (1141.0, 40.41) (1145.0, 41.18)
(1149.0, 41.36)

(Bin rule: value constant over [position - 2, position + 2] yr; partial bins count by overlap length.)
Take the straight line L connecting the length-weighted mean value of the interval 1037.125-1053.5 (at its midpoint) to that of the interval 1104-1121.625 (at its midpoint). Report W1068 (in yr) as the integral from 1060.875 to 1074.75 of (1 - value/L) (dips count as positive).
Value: 0.0 yr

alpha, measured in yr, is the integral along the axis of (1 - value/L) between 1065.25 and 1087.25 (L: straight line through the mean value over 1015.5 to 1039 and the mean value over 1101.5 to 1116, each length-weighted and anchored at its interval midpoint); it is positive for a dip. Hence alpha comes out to -0.2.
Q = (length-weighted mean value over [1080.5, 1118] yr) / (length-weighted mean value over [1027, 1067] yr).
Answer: 1.06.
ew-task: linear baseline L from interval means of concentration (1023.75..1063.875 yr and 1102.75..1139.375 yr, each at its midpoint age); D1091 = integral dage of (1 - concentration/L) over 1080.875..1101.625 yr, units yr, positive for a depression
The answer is -0.5 yr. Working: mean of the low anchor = 38.1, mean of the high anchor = 40.5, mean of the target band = 40.5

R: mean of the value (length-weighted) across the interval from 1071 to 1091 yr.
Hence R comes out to 40.1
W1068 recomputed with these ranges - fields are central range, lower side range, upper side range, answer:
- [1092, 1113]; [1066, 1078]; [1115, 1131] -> -0.3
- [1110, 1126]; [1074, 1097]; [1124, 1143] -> 0.2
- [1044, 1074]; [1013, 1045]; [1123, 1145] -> 0.0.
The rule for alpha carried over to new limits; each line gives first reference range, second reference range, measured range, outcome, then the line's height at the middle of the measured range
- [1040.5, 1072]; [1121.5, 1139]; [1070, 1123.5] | -0.66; 39.8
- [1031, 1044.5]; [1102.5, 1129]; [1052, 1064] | 0.05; 38.6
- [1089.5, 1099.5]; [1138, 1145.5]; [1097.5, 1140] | 0.14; 40.7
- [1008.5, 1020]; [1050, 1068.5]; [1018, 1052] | 0.31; 38.3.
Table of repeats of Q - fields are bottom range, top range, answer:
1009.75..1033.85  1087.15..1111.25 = 1.07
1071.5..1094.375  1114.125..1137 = 1.01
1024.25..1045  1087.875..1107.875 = 1.07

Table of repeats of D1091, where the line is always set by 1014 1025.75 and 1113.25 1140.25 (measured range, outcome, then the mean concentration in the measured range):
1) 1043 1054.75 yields 0.1 yr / 38.3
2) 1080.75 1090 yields -0.2 yr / 40.3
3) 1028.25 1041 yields 0.1 yr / 37.8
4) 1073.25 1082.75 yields -0.2 yr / 40.1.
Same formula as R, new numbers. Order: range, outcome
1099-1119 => 40.5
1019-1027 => 37.5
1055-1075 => 38.8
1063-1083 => 39.6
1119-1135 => 40.5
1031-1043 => 38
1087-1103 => 40.7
